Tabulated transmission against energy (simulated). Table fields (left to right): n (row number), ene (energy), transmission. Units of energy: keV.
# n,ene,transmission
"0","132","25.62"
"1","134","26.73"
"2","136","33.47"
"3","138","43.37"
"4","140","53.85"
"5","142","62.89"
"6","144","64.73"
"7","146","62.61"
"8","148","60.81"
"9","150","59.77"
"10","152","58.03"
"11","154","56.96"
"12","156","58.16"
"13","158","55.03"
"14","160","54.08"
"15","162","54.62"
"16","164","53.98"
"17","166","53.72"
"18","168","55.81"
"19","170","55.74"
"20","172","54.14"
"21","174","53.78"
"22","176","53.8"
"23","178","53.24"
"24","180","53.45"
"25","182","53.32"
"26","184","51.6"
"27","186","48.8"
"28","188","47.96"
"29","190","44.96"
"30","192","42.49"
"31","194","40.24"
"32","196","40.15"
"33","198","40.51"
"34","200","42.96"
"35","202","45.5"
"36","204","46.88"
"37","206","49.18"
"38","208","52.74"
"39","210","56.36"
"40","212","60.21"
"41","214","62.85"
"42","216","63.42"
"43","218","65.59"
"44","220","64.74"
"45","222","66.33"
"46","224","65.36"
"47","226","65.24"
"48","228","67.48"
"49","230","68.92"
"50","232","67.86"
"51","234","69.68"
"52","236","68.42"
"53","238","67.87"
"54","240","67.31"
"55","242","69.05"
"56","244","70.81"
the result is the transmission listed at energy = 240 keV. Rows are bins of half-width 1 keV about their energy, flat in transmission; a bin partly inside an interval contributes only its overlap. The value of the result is 67.31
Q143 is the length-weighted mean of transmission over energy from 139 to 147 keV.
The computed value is 61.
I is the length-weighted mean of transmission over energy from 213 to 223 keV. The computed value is 64.6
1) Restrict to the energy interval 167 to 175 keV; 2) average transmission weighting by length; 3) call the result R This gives 54.9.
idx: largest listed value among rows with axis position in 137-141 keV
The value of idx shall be 53.85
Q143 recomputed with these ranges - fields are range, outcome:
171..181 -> 53.7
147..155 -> 58.9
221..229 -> 66.1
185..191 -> 47.2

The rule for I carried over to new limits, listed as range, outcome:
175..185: 53.1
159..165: 54.2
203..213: 53.1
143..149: 62.7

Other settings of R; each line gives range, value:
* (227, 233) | 68.1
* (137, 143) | 53.4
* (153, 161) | 56.1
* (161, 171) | 54.8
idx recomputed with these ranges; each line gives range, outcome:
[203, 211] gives 56.36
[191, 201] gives 42.96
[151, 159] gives 58.16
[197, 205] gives 46.88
